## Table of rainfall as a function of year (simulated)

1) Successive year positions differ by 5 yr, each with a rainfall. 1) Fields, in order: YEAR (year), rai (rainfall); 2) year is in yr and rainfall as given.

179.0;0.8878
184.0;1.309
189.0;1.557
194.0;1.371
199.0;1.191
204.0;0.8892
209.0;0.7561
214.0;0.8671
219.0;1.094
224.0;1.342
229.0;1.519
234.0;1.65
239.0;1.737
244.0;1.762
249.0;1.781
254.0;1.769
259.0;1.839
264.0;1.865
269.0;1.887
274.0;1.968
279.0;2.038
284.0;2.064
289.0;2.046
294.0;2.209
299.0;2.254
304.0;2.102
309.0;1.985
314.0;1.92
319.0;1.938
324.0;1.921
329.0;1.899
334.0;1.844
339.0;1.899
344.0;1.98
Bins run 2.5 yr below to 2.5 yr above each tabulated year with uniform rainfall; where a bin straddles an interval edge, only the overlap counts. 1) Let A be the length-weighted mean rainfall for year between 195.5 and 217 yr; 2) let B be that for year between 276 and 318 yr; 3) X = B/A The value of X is 2.2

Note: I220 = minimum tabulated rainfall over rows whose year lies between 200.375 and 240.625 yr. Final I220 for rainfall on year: 0.7561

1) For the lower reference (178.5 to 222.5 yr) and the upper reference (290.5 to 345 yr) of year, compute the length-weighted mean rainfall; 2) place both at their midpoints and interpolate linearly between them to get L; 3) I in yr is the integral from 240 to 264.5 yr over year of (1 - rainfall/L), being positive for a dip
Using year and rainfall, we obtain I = -4.7 yr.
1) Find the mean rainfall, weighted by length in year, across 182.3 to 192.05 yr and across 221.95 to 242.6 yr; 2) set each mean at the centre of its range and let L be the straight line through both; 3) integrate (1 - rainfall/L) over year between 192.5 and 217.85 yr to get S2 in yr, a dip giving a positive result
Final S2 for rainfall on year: 8.3 yr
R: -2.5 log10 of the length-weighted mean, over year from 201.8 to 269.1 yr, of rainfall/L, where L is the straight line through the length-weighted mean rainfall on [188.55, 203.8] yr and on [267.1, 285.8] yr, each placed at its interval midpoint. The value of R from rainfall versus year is 0.13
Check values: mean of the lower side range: 1.28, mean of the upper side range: 1.99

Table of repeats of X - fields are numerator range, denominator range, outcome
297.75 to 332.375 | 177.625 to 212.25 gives 1.75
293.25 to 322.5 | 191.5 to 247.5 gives 1.58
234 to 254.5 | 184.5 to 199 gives 1.25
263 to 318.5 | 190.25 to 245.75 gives 1.58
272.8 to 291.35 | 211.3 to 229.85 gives 1.73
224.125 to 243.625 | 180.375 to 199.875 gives 1.20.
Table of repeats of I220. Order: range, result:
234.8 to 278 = 1.737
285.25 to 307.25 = 2.046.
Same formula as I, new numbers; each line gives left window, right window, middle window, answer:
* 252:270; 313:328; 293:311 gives -2.3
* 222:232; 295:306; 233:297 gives -2.8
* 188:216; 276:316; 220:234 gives -0.8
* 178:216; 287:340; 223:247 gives -3.7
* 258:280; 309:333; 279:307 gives -3.0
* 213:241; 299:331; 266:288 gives -3.3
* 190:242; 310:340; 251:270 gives -3.9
